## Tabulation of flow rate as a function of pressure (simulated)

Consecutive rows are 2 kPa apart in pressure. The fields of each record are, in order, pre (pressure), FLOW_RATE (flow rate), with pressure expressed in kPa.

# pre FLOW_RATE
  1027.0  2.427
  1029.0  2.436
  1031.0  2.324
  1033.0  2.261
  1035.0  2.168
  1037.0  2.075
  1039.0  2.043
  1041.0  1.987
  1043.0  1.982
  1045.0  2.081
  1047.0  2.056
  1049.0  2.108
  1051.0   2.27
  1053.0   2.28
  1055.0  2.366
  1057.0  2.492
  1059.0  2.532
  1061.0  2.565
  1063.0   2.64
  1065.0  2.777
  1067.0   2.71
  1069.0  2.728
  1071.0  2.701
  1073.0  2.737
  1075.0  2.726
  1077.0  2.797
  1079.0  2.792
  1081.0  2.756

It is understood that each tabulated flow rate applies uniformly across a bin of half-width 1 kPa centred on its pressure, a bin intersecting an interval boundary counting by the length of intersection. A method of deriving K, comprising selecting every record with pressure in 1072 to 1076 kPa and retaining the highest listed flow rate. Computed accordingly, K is 2.737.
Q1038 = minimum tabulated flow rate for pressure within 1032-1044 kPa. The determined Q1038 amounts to 1.982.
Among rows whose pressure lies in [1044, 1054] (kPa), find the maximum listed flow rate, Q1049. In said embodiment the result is 2.28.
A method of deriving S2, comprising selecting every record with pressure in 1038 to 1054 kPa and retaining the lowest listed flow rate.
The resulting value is 1.982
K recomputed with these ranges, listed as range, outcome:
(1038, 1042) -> 2.043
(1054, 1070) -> 2.777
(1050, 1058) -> 2.492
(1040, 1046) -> 2.081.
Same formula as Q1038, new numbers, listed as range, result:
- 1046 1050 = 2.056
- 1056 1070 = 2.492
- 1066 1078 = 2.701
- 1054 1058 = 2.366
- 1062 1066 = 2.64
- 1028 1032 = 2.324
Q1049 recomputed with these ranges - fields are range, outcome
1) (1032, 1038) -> 2.261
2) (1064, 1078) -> 2.797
